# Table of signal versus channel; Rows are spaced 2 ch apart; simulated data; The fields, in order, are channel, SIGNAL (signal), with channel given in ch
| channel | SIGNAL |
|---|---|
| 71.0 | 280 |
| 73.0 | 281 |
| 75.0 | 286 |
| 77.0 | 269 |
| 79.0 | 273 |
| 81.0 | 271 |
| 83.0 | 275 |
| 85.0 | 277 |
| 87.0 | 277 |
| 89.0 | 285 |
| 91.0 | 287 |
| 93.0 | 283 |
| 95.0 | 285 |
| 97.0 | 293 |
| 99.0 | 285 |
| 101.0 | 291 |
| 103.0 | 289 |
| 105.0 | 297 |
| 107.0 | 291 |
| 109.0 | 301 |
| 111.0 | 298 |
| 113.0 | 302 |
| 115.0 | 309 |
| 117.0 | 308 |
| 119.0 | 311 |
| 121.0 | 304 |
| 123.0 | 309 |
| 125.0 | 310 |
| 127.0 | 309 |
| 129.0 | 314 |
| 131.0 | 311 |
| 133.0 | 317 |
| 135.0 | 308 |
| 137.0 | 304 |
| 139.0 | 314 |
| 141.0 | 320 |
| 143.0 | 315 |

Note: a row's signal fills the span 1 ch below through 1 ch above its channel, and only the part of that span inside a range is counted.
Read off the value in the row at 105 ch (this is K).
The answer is 297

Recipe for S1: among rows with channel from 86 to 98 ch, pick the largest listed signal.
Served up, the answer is 293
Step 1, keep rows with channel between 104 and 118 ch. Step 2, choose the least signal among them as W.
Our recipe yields 291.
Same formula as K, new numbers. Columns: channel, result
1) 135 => 308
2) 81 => 271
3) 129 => 314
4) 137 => 304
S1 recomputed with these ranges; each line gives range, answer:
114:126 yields 311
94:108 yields 297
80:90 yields 285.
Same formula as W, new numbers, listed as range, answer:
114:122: 304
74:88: 269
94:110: 285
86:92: 277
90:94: 283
